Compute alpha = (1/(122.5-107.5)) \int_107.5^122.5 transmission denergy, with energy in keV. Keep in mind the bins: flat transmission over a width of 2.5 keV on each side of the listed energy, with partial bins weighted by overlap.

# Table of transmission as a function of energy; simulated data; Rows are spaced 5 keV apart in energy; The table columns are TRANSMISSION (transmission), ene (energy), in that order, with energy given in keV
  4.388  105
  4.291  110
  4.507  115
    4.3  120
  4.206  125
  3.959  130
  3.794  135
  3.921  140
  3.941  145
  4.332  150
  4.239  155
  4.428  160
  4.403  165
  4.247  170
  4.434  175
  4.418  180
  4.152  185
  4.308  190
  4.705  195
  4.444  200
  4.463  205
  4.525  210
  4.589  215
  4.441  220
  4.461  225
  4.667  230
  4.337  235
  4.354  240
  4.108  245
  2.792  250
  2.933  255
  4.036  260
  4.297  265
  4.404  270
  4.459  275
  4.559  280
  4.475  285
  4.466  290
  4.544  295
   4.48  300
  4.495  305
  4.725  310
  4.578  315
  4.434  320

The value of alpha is 4.37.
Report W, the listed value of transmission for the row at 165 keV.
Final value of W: 4.403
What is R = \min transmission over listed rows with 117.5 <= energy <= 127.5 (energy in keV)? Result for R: 4.206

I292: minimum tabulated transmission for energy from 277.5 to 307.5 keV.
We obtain 4.466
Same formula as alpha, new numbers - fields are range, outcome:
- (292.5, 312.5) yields 4.56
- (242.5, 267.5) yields 3.63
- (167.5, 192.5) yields 4.31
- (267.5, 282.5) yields 4.47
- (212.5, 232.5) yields 4.54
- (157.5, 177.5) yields 4.38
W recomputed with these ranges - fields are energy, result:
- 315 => 4.578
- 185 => 4.152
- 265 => 4.297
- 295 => 4.544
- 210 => 4.525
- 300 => 4.48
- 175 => 4.434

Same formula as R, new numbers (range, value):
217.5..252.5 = 2.792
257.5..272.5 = 4.036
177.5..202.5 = 4.152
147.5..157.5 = 4.239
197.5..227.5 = 4.441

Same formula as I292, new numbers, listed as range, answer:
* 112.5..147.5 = 3.794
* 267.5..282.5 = 4.404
